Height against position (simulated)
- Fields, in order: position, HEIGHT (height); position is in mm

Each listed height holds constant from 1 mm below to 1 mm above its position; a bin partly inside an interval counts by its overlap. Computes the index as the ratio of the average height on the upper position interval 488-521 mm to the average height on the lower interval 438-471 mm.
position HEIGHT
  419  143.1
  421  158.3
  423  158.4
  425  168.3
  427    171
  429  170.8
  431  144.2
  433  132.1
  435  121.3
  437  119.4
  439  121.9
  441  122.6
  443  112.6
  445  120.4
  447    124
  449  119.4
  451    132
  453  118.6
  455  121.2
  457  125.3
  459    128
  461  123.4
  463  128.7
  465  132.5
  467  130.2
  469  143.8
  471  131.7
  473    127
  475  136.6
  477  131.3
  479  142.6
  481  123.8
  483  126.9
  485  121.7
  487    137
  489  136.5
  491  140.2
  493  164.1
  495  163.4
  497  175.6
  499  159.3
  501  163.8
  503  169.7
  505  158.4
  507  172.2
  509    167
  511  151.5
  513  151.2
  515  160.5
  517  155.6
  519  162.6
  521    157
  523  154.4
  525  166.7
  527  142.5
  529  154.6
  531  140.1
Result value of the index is 1.27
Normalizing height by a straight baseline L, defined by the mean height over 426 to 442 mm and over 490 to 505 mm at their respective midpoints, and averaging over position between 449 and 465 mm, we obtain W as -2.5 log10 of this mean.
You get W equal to 0.17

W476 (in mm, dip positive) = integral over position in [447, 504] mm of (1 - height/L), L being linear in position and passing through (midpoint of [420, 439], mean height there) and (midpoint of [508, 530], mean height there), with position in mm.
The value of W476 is 5.7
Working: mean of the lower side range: 148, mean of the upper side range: 157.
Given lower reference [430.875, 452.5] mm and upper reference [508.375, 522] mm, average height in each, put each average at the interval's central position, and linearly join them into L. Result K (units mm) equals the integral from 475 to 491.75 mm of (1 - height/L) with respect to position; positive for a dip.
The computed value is 1.2 mm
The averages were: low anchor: 124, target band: 133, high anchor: 158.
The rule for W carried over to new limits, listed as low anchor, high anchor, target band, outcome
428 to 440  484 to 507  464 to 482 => 0.108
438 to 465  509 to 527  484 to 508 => -0.065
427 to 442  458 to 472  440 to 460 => 0.093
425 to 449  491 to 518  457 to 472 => 0.113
